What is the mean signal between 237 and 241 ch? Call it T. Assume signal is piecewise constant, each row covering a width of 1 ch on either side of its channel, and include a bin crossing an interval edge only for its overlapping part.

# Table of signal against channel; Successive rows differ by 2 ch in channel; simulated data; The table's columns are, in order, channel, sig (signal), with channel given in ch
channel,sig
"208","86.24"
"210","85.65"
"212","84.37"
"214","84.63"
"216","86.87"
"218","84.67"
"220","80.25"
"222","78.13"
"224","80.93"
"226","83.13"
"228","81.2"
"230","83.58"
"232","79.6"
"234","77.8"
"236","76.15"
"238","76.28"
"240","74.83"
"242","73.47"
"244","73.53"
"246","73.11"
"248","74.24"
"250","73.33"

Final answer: 75.6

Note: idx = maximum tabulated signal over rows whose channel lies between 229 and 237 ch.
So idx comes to 83.58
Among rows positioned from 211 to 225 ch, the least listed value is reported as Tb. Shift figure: 78.13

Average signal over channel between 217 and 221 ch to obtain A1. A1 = 82.5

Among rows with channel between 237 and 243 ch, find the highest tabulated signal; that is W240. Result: 76.28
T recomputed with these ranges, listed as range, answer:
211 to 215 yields 84.5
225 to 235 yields 81.1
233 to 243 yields 75.7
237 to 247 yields 74.2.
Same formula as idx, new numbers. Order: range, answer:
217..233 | 84.67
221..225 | 80.93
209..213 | 85.65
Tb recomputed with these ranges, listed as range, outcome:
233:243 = 73.47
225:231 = 81.2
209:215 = 84.37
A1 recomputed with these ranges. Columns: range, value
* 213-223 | 82.9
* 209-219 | 85.2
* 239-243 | 74.2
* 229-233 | 81.6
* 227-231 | 82.4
